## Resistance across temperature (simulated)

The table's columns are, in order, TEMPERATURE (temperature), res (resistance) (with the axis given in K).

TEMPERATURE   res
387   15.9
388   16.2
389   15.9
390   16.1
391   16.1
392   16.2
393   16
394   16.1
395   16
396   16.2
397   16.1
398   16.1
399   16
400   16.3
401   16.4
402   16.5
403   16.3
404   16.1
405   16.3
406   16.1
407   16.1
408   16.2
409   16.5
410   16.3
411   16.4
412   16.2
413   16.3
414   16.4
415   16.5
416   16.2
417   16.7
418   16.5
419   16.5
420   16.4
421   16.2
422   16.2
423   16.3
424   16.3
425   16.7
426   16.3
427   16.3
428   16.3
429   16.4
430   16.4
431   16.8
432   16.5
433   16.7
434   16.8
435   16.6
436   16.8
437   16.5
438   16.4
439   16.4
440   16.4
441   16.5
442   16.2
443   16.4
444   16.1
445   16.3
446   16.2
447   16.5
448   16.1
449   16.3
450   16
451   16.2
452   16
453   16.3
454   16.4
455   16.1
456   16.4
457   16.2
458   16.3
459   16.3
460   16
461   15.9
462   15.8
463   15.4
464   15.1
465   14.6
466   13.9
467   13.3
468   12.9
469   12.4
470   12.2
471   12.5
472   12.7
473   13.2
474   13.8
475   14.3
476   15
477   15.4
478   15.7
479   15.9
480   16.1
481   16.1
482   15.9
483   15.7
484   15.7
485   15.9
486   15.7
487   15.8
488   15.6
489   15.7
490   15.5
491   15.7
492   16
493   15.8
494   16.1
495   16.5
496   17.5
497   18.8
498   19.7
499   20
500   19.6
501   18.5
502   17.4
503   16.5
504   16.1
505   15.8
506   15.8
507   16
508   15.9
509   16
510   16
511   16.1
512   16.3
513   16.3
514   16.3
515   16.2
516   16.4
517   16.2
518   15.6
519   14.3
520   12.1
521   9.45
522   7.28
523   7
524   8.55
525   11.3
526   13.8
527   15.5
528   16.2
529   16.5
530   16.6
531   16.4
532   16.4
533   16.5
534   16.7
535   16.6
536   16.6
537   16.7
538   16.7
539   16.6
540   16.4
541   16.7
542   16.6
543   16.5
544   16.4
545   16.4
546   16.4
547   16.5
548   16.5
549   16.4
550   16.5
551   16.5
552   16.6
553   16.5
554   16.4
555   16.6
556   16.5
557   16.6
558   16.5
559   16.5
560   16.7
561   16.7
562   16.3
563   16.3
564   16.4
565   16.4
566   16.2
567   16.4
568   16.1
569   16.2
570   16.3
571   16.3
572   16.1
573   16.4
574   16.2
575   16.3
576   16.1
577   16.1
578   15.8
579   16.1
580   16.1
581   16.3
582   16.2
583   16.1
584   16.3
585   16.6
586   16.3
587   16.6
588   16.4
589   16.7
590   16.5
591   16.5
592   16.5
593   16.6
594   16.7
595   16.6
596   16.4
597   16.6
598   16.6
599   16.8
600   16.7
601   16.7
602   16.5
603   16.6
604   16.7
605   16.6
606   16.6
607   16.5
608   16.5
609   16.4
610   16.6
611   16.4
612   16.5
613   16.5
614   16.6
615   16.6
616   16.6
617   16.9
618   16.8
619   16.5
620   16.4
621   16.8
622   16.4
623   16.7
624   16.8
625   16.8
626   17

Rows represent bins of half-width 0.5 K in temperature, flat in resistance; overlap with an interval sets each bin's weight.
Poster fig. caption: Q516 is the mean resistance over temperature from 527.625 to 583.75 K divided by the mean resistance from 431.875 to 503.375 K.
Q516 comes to 1.03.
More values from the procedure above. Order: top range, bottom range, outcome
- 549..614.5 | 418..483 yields 1.05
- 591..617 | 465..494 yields 1.12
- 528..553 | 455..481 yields 1.12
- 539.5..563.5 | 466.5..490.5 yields 1.12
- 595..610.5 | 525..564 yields 1.01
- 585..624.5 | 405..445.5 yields 1.01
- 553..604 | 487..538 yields 1.05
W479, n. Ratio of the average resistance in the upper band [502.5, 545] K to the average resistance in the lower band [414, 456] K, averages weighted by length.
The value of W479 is 0.9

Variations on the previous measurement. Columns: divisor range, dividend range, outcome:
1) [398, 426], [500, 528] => 0.90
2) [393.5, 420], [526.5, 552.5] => 1.01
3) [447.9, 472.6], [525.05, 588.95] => 1.08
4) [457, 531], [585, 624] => 1.09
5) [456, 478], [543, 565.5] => 1.14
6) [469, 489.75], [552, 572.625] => 1.10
